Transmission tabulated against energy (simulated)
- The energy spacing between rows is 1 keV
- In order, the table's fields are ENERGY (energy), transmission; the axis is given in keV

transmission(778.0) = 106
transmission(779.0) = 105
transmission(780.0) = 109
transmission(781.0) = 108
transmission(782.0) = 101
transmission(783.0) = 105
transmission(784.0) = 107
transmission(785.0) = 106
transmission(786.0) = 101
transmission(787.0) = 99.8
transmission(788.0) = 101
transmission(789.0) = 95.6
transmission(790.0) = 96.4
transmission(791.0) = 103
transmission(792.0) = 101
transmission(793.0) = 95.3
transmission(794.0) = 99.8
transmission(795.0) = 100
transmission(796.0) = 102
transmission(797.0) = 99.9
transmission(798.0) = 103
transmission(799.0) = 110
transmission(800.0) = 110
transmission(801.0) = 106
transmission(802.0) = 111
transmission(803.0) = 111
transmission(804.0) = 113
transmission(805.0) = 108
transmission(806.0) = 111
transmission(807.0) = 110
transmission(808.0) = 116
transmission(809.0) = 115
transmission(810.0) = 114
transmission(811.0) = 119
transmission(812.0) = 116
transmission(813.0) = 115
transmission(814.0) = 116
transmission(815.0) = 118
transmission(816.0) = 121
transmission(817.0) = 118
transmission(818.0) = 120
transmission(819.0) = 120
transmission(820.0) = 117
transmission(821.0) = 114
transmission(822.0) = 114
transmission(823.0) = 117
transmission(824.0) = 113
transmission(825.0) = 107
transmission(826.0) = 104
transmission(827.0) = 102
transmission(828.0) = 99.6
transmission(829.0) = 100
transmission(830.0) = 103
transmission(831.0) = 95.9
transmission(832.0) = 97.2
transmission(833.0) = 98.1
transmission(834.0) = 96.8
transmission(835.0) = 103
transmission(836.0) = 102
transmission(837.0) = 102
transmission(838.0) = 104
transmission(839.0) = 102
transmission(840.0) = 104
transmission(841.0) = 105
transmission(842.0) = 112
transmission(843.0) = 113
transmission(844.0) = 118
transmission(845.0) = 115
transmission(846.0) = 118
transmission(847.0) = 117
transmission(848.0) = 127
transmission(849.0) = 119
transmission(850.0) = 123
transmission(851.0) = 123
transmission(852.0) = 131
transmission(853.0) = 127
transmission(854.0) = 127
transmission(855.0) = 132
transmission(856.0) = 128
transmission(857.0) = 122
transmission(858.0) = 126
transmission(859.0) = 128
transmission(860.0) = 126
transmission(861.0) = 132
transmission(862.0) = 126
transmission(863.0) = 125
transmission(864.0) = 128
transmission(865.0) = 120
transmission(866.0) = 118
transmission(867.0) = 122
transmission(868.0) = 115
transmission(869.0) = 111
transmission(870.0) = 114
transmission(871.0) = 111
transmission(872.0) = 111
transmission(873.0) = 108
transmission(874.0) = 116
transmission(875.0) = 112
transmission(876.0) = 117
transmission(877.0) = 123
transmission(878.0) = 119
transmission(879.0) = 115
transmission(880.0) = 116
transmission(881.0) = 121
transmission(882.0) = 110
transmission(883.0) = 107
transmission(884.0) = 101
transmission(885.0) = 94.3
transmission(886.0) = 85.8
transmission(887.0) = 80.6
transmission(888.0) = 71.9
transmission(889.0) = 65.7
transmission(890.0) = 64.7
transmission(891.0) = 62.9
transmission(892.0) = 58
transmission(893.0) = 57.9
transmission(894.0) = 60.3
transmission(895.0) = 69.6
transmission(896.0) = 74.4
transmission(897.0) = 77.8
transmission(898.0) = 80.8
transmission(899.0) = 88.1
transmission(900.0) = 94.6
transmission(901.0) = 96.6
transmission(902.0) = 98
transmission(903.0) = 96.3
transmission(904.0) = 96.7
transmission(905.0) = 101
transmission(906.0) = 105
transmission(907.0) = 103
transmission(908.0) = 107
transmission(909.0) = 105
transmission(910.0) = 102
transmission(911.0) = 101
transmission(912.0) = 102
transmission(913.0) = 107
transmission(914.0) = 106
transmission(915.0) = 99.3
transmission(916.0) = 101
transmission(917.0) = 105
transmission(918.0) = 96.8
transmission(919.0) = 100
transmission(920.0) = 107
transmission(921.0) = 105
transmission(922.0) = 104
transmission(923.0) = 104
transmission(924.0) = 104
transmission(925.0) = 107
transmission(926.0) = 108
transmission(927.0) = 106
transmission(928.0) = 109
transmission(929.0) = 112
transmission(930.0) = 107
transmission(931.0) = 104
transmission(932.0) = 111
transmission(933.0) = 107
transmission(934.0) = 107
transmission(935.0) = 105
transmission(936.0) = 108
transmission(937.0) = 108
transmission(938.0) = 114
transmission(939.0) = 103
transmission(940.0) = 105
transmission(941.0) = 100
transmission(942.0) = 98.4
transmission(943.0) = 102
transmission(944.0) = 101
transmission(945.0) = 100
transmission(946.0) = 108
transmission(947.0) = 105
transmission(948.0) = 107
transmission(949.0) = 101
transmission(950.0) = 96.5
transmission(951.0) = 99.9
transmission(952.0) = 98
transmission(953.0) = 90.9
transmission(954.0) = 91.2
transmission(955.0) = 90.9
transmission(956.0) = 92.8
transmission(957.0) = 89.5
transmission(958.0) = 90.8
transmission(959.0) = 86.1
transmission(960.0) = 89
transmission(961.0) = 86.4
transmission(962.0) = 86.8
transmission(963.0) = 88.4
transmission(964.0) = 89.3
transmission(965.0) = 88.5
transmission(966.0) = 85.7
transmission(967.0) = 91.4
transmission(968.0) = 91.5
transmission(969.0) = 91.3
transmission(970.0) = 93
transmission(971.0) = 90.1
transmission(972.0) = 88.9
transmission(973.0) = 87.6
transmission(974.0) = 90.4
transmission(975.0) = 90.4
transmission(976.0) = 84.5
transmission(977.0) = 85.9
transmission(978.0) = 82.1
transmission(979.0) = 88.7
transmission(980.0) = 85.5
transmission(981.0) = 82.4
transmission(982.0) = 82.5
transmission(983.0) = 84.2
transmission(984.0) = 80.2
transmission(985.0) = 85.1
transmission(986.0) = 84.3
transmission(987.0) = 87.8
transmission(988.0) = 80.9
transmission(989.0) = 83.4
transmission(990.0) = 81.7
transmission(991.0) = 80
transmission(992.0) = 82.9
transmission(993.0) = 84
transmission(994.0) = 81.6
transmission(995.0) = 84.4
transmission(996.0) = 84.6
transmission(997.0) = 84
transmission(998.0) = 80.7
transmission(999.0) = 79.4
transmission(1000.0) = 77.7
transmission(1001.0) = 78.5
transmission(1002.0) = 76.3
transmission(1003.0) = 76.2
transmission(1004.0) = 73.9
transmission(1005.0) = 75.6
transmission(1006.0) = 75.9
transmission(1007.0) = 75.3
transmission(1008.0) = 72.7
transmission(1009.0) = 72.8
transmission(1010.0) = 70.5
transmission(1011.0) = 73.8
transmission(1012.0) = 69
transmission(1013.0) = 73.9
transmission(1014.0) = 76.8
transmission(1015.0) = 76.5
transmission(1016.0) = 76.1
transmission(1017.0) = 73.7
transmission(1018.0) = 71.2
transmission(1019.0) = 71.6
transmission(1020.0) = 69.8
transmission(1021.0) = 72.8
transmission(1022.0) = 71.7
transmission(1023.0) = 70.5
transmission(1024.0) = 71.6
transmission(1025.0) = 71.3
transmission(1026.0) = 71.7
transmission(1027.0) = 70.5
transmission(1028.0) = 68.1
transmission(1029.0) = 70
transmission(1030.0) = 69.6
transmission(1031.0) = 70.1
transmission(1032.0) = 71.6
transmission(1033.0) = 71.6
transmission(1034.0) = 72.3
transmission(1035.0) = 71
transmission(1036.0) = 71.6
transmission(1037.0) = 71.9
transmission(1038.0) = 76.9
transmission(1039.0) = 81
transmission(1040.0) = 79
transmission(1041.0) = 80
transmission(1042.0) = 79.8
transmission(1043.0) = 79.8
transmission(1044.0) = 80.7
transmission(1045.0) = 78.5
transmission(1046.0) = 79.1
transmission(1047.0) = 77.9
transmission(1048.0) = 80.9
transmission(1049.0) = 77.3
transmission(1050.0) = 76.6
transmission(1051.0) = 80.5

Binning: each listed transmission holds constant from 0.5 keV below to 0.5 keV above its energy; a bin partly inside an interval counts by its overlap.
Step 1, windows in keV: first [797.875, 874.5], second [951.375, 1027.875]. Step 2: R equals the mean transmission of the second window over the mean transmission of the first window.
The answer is 0.7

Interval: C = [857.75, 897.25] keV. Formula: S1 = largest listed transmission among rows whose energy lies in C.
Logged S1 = 132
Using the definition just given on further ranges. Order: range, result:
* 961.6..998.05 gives 93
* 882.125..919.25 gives 107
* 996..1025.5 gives 84.6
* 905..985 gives 114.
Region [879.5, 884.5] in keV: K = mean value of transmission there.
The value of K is 111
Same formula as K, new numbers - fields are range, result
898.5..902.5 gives 94.3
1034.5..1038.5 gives 72.8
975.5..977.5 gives 85.2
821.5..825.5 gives 113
